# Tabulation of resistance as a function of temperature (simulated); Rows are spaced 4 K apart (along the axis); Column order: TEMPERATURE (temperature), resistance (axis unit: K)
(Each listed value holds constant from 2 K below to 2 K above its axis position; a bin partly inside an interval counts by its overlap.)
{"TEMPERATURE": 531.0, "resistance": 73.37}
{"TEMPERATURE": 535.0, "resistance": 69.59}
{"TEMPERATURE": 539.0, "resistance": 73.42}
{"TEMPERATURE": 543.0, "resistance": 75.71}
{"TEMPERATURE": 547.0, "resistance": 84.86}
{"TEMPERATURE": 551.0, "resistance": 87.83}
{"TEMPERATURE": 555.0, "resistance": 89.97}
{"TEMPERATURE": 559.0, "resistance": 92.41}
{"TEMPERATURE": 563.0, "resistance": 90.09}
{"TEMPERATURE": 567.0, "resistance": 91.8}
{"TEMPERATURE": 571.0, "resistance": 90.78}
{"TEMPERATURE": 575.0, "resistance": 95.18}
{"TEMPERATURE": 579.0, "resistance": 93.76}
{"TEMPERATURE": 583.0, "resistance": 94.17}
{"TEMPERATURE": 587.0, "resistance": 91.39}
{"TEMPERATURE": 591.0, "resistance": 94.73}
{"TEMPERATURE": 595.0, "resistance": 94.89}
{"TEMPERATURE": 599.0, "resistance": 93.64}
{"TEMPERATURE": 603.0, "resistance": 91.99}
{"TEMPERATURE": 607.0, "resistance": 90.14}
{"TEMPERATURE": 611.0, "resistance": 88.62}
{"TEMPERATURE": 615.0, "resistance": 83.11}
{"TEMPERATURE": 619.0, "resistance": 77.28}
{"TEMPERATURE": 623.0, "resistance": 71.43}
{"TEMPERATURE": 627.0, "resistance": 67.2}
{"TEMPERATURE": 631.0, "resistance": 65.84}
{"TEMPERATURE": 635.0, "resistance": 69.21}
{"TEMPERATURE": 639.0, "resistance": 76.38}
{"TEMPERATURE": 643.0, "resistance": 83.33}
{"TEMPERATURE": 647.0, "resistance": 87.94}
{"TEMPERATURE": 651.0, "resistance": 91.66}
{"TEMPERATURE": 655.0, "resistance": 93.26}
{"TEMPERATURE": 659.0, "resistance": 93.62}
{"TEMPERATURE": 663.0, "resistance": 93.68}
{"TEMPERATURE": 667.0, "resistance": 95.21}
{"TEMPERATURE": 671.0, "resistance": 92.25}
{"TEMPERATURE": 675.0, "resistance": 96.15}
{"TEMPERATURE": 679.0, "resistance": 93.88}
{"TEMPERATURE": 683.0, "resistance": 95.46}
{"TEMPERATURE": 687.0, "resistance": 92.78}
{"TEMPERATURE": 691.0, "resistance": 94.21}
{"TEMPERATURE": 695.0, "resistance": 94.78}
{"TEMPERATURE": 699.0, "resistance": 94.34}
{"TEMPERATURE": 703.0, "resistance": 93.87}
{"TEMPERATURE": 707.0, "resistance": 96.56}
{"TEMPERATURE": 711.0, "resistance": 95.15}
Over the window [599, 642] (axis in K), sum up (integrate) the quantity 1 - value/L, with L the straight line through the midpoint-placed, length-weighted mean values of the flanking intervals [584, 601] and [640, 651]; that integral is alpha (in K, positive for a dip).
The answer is 5.15 K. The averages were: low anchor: 93.7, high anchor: 85.9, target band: 79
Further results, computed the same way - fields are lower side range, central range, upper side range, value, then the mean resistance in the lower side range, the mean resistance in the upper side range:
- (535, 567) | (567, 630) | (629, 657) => -3.8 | 84.4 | 81.1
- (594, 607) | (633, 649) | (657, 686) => 2.5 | 92.9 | 94.3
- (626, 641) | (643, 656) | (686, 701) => -2.3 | 69.8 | 94.1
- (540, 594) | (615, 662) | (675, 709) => 6.3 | 90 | 94.6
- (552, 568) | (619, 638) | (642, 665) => 4.4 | 90.8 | 90.9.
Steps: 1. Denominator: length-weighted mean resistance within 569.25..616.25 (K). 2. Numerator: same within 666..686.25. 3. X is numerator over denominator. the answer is 1.0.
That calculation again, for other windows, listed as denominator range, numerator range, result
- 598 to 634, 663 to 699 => 1.17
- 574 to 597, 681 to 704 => 1.00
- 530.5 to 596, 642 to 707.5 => 1.07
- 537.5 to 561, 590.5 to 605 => 1.11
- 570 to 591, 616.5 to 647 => 0.79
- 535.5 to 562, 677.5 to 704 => 1.13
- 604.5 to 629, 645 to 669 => 1.16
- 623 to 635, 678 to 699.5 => 1.39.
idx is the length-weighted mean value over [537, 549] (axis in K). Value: 78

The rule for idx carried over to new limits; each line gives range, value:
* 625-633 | 66.5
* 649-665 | 93.1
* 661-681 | 94.2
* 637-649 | 82.5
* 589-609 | 93.1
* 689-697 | 94.5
